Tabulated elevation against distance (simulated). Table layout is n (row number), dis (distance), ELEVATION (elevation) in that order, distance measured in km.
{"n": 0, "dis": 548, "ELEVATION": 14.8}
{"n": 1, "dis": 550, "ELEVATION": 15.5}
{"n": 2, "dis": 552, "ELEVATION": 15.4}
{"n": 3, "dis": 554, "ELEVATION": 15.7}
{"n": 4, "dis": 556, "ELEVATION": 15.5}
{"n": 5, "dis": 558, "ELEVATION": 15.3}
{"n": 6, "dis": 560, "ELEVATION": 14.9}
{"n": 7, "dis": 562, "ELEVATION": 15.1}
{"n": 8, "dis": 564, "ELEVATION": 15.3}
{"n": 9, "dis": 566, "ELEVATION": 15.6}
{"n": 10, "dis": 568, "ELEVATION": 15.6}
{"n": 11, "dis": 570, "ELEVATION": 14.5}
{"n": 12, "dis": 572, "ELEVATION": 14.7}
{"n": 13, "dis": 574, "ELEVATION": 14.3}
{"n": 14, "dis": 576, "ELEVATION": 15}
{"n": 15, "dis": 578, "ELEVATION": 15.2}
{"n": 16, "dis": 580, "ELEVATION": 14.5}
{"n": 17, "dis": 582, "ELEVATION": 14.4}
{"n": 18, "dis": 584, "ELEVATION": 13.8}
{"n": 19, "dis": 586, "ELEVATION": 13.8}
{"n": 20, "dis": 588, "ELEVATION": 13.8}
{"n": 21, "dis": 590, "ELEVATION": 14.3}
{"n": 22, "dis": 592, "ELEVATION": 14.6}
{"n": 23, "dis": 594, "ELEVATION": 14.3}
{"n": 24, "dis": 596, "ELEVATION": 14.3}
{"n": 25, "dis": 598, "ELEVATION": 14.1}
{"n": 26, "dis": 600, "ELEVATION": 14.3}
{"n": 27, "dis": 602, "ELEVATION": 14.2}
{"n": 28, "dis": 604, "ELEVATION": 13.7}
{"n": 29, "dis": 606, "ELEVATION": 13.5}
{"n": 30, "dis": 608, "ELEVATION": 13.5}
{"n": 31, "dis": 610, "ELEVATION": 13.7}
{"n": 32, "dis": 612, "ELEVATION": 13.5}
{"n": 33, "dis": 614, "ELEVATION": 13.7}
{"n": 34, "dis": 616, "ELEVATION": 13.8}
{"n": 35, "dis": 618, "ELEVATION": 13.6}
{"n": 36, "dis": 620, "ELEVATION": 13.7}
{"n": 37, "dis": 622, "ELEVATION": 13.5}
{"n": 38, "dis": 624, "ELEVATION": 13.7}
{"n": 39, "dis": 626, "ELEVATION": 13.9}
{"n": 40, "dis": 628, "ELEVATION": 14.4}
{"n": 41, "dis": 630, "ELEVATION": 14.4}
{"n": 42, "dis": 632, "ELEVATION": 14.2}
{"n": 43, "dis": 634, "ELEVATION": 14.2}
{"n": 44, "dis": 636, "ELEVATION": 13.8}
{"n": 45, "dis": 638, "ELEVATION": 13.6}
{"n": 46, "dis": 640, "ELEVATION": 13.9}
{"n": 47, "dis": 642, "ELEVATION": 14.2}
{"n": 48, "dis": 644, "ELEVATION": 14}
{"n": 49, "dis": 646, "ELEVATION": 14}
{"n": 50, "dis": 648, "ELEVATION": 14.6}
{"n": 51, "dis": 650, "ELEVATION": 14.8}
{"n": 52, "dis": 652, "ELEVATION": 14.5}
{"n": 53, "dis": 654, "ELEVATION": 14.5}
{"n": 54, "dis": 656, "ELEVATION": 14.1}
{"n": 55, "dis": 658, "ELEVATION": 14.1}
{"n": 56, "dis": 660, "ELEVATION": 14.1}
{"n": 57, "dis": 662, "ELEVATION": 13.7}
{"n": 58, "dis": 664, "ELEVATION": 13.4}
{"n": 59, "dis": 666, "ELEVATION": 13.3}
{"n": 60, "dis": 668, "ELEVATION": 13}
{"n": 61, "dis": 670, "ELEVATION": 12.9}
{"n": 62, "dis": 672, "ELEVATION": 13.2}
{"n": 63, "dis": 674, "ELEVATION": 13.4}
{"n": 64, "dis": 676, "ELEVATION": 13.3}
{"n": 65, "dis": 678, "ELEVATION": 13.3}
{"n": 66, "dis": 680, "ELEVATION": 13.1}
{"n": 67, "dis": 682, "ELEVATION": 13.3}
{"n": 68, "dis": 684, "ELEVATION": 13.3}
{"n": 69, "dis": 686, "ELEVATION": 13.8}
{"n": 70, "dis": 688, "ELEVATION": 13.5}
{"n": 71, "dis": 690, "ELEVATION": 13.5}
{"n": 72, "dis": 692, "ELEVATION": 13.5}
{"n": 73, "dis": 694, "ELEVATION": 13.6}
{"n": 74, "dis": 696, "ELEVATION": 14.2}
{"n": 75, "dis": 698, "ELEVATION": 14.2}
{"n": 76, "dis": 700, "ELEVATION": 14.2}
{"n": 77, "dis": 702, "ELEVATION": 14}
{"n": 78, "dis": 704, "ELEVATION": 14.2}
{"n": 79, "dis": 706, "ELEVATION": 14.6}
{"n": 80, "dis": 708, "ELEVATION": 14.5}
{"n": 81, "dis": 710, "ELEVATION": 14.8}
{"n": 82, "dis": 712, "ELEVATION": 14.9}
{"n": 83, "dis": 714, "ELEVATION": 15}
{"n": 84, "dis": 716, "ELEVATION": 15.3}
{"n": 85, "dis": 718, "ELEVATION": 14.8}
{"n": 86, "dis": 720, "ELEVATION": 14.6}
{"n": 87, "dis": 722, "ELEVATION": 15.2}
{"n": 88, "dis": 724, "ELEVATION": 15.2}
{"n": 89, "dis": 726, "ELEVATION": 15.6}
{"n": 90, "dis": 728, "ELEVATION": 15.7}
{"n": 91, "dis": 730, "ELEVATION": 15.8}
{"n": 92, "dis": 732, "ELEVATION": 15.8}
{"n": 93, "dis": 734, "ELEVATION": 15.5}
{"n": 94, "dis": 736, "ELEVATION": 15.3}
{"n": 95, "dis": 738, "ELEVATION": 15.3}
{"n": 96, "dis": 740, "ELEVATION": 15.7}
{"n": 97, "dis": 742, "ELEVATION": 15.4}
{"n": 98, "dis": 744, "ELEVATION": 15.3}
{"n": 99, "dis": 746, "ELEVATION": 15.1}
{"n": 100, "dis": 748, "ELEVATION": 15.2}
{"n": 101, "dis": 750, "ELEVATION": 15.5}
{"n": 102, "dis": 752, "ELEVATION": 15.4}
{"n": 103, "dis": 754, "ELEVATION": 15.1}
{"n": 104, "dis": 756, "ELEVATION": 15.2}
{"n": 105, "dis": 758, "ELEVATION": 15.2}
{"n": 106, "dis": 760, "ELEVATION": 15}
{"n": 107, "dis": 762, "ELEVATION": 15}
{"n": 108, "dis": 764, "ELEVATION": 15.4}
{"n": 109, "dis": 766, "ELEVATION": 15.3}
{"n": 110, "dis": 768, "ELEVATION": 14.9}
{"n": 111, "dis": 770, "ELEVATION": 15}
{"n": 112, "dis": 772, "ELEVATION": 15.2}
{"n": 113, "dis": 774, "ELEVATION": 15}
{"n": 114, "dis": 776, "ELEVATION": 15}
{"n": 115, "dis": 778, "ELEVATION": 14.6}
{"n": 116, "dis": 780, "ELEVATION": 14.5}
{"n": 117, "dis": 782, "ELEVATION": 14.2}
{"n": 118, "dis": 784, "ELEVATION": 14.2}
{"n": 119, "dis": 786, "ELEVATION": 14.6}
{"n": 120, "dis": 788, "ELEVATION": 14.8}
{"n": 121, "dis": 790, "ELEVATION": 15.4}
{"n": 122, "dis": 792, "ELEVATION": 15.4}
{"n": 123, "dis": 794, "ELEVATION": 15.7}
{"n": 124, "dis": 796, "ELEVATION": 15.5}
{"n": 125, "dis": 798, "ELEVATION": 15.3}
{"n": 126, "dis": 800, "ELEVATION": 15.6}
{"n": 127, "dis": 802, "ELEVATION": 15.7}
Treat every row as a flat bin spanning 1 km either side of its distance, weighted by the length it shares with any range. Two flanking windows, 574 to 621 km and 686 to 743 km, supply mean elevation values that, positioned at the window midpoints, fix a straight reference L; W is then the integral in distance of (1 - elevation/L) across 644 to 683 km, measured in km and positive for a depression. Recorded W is 2.0 km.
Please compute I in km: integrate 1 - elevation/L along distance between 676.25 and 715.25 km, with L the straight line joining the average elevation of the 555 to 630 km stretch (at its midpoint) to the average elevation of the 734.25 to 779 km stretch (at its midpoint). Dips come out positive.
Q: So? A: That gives 2.4 km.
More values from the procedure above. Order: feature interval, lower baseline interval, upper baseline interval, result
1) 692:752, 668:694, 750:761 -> -2.49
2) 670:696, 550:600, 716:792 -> 2.74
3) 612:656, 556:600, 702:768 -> 2.36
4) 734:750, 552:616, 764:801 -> -0.47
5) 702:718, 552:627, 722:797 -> 0.25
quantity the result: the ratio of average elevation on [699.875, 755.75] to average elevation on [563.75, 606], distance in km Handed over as 1.05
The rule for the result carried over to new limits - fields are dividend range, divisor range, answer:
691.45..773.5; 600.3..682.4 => 1.09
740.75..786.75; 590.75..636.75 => 1.08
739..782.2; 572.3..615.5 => 1.07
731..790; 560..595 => 1.03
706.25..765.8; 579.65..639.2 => 1.09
